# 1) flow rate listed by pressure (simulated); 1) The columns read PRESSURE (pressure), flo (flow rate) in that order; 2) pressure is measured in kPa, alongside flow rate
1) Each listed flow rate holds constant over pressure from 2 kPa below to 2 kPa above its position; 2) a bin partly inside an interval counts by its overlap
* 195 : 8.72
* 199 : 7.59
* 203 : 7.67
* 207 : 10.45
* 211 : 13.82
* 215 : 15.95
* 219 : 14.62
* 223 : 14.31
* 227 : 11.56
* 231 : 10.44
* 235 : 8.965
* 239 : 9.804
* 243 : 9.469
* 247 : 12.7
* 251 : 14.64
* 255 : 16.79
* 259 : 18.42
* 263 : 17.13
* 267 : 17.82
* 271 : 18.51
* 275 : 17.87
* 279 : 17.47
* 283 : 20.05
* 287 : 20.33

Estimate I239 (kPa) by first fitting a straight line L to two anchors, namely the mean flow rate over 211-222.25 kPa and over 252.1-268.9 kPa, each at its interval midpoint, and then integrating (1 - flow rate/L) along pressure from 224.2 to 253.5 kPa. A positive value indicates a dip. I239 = 8.9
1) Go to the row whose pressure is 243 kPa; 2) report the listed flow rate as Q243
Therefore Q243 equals 9.469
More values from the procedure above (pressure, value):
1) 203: 7.67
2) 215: 15.95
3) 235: 8.965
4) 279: 17.47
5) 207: 10.45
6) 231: 10.44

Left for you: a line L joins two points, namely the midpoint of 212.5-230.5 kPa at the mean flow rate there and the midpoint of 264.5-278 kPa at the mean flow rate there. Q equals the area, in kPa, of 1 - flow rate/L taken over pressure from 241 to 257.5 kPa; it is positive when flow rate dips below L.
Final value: 2.7 kPa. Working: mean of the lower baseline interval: 13.8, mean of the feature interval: 13.6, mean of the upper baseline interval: 18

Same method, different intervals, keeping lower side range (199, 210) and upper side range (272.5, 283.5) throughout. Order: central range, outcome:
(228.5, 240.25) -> 2.79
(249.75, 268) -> -1.26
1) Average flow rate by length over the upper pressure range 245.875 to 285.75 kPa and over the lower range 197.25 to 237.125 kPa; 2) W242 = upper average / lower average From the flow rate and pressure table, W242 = 1.50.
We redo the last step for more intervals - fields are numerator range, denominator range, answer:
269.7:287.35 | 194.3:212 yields 1.97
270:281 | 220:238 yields 1.57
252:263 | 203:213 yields 1.53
